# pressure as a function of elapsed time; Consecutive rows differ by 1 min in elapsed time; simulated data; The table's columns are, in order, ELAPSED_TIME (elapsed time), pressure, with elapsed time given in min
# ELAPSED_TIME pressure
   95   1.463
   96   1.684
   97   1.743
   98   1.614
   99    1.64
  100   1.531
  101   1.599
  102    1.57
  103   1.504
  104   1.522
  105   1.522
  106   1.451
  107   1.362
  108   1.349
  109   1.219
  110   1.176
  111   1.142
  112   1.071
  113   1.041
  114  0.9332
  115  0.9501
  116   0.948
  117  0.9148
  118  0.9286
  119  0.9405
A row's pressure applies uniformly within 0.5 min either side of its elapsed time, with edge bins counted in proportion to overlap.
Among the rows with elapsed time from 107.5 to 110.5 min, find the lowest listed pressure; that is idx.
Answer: 1.176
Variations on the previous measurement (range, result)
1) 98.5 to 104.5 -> 1.504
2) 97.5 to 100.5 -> 1.531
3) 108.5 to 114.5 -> 0.9332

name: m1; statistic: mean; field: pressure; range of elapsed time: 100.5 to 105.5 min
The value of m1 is 1.54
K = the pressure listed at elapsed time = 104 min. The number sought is 1.522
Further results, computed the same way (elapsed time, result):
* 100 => 1.531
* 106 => 1.451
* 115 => 0.9501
